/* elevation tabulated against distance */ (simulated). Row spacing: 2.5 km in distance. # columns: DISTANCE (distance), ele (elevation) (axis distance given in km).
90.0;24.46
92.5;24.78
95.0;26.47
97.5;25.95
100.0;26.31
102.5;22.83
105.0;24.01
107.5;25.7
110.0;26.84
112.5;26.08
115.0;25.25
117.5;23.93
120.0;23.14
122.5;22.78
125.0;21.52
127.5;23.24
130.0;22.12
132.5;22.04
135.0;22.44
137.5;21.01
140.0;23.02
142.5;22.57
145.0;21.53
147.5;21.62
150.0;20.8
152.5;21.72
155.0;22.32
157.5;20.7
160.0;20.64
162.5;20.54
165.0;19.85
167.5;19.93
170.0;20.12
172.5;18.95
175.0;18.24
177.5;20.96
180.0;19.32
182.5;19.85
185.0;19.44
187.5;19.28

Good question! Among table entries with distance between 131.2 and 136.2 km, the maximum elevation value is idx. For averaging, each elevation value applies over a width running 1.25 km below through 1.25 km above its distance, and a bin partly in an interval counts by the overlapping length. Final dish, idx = 22.44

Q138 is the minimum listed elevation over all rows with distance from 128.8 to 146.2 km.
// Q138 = 21.01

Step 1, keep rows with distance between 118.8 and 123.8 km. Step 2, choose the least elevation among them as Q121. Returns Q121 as 22.78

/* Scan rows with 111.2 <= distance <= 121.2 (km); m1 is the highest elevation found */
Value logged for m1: 26.08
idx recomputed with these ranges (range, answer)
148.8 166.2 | 22.32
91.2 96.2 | 26.47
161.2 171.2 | 20.54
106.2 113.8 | 26.84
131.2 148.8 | 23.02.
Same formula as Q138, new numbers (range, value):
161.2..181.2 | 18.24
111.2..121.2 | 23.14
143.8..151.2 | 20.8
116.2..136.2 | 21.52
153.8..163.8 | 20.54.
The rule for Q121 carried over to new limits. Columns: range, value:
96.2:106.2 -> 22.83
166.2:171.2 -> 19.93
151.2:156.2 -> 21.72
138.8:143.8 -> 22.57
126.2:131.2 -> 22.12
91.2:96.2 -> 24.78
